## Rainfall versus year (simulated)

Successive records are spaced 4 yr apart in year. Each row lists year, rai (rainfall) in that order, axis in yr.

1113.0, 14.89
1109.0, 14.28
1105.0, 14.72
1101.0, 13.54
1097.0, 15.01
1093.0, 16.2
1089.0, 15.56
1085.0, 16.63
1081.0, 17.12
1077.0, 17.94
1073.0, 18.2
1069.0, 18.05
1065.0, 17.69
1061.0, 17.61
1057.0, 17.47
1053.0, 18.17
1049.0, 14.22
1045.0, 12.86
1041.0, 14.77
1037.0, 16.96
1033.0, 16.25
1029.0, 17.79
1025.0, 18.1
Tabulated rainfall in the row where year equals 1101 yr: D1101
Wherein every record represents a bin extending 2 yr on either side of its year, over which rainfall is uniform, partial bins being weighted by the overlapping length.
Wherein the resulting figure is 13.54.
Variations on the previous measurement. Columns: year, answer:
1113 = 14.89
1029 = 17.79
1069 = 18.05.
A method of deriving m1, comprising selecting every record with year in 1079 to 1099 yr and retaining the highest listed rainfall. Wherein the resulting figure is 17.12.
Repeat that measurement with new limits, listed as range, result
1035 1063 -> 18.17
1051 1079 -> 18.2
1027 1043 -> 17.79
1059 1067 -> 17.69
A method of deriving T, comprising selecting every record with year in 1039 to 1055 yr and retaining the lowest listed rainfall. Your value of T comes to 12.86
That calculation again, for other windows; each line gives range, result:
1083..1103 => 13.54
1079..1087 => 16.63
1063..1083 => 17.12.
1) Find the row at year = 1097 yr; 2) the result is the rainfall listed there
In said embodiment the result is 15.01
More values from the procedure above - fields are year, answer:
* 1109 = 14.28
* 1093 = 16.2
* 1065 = 17.69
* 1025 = 18.1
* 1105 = 14.72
